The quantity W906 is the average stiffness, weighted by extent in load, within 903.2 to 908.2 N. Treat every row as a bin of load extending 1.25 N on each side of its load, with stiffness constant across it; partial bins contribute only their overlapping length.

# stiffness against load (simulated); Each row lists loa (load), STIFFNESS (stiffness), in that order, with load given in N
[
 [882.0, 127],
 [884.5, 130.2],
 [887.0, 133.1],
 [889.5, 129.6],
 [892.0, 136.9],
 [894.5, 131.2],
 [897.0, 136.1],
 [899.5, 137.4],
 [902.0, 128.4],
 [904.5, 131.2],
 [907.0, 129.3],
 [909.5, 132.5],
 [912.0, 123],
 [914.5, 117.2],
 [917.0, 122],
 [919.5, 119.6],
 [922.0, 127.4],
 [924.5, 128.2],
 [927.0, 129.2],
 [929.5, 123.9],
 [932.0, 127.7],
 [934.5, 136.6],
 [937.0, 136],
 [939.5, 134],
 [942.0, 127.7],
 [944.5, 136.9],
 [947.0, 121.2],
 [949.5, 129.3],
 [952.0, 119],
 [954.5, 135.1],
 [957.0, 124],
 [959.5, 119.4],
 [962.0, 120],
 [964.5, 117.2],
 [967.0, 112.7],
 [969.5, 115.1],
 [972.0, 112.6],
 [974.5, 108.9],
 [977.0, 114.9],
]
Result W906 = 130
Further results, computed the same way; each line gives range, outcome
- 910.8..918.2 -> 121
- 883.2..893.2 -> 132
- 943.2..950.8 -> 129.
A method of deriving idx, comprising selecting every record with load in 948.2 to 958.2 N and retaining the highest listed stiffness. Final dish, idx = 135.1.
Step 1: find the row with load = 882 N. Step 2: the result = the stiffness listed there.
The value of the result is 127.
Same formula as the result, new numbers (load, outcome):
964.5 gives 117.2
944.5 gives 136.9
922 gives 127.4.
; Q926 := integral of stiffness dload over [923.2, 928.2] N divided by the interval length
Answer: 129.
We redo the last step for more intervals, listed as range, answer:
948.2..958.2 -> 127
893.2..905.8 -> 133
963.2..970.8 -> 115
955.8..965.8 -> 120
